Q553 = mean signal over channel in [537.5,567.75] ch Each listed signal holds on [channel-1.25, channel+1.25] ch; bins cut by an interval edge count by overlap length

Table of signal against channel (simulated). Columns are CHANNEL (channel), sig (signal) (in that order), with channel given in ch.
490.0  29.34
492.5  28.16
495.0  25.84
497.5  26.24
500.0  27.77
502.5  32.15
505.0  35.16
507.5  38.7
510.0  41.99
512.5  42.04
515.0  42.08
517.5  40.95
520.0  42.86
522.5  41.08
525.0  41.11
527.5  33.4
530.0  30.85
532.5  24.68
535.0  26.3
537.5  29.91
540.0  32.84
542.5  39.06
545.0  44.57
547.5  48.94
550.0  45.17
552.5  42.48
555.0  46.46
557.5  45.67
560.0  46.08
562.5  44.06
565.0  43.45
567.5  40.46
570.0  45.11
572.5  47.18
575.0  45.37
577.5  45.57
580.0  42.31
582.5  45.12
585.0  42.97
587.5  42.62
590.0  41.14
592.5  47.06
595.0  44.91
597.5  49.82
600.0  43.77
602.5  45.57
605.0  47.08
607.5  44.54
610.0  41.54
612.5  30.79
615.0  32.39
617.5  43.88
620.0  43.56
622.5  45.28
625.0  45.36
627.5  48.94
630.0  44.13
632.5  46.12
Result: 42.8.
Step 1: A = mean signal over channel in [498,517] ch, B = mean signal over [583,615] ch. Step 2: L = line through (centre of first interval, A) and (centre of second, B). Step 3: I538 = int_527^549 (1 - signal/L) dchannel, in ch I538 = 2.4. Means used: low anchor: 36.8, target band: 34.7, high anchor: 43.1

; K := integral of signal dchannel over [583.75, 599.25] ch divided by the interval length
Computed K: 44.7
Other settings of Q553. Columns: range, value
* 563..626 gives 43.5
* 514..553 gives 37.8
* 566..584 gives 44.4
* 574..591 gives 43.6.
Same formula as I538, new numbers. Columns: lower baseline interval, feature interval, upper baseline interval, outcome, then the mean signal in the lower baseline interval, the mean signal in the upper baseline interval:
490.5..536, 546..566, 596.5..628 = -3.73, 34.5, 43.1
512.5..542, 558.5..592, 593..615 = -3.24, 35.5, 43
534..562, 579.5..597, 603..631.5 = -0.90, 40.9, 42.6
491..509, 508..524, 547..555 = -2.91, 30.7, 45.4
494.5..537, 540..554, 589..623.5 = -1.98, 35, 42.9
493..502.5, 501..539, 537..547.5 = -4.17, 27.5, 38.5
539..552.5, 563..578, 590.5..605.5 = -0.12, 42.3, 46.1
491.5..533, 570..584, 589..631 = -1.50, 35.2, 43.5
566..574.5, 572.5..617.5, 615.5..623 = 0.43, 44.3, 43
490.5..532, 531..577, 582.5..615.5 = -2.16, 35.3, 43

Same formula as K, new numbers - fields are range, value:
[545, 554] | 45.4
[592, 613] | 44.3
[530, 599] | 42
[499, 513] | 36.1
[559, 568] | 43.7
